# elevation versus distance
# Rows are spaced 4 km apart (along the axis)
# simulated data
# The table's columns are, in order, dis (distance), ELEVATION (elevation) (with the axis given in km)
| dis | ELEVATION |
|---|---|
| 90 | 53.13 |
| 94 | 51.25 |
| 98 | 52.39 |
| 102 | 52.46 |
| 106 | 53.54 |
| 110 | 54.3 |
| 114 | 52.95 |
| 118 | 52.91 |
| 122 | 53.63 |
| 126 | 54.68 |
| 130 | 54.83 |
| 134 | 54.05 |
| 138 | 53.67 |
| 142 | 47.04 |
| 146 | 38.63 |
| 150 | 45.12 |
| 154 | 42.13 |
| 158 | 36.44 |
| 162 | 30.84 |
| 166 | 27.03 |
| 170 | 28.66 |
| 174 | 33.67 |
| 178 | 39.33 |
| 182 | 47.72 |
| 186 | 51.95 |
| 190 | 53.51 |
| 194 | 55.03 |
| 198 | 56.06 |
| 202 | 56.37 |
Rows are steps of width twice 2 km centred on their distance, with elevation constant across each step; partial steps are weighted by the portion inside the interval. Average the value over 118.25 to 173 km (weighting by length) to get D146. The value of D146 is 43.7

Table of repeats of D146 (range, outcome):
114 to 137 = 53.9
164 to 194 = 41.3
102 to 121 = 53.3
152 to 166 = 35.1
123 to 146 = 51.7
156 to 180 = 32.7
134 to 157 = 45.7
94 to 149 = 51.8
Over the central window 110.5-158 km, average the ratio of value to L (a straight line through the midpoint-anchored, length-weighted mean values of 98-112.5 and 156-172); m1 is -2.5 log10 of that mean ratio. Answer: -0.18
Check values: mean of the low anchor 53.3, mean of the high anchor 30.7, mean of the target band 49.5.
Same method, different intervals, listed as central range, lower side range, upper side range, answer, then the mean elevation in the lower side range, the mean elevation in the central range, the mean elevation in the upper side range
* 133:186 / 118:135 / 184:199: 0.31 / 54.1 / 40.5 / 54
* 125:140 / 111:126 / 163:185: -0.11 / 53.4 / 54.3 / 35.8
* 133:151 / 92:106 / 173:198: 0.06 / 52.2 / 47.5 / 48.1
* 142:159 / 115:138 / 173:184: 0.15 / 53.9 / 41.6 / 40.8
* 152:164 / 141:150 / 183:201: 0.25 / 42.9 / 36.5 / 53.9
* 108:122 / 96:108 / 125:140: 0.00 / 52.8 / 53.4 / 54.3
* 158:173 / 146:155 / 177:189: 0.43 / 42.7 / 30.2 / 47.5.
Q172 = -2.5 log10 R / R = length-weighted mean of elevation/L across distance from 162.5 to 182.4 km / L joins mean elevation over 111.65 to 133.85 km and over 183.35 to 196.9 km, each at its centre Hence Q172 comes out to 0.49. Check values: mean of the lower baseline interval 53.8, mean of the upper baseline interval 53.4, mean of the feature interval 33.9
